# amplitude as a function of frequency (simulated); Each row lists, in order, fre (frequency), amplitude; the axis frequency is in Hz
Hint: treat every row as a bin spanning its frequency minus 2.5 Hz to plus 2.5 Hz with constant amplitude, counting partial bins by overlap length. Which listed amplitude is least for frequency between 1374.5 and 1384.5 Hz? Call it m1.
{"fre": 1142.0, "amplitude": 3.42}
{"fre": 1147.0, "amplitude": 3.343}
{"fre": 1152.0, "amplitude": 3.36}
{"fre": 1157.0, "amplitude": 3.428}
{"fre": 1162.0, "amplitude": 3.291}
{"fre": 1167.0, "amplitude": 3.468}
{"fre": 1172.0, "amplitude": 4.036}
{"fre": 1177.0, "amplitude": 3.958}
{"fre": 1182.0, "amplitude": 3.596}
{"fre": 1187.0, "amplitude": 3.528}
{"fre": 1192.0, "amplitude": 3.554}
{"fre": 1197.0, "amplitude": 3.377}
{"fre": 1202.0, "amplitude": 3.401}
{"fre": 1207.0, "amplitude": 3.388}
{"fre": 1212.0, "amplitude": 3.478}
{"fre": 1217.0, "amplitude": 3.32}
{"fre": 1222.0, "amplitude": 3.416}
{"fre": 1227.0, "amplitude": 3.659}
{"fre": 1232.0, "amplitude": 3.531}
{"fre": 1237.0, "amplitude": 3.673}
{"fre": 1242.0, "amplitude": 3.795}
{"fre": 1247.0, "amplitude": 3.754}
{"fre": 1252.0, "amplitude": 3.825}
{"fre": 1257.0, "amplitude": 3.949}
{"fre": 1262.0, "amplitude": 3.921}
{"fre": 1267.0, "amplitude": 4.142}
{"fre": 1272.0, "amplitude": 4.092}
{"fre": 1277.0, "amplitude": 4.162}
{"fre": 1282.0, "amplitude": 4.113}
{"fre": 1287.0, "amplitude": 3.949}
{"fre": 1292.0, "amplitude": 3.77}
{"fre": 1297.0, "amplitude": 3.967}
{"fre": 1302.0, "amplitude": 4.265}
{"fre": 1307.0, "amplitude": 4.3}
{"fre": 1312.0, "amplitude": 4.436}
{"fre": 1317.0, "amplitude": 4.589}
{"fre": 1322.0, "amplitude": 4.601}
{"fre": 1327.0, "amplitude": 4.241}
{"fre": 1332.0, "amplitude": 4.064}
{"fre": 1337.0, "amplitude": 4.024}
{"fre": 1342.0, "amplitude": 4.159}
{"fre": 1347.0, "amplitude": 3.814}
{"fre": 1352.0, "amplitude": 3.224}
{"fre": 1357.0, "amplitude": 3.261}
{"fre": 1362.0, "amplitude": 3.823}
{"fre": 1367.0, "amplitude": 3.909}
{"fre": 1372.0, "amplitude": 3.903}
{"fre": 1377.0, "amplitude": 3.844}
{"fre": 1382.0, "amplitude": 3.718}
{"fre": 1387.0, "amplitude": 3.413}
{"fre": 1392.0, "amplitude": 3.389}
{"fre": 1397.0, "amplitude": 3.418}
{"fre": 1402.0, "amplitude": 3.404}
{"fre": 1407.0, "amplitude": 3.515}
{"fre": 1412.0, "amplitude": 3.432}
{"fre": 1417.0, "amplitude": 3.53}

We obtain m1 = 3.718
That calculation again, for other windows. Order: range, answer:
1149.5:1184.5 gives 3.291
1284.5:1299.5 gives 3.77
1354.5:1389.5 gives 3.261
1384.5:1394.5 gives 3.389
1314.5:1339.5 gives 4.024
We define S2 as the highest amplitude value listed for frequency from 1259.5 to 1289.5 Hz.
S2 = 4.162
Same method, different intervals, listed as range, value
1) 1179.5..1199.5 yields 3.596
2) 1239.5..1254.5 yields 3.825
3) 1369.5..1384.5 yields 3.903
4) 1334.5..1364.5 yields 4.159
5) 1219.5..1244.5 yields 3.795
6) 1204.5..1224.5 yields 3.478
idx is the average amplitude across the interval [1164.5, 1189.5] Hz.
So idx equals 3.72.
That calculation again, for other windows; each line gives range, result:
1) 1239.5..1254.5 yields 3.79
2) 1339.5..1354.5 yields 3.73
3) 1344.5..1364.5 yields 3.53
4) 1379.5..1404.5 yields 3.47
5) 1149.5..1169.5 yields 3.39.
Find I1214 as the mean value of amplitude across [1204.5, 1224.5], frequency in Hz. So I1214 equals 3.4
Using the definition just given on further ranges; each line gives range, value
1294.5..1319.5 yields 4.31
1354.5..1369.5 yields 3.66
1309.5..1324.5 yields 4.54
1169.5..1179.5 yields 4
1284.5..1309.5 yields 4.05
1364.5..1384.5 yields 3.84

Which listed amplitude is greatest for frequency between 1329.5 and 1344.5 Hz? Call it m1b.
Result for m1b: 4.159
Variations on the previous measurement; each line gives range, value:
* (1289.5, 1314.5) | 4.436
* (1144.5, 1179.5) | 4.036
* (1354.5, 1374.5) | 3.909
